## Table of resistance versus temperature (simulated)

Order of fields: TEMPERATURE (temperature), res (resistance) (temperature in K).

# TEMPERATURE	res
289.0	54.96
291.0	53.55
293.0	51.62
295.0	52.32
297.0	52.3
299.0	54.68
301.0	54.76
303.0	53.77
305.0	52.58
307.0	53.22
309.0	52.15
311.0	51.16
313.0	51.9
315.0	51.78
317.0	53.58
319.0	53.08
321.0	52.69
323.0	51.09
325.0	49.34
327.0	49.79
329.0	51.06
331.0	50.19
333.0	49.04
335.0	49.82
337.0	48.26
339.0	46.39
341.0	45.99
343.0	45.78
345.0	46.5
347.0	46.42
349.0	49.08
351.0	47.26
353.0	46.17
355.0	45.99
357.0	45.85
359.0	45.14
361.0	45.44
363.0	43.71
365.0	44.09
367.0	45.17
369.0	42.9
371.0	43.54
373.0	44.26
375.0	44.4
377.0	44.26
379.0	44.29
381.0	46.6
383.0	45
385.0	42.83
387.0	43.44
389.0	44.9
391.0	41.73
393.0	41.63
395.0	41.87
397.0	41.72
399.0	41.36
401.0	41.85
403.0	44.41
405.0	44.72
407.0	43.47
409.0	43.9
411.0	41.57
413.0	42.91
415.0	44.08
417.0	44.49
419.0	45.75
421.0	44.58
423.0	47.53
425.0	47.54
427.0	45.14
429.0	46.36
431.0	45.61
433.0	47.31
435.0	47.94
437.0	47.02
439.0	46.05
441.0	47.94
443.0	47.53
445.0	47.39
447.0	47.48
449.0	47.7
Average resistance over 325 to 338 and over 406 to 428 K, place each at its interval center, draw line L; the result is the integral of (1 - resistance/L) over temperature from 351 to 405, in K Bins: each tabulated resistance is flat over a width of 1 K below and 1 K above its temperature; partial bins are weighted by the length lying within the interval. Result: 3.4 K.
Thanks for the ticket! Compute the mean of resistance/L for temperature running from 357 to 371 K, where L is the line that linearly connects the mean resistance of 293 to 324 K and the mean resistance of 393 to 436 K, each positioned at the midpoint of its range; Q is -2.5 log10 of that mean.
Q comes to 0.09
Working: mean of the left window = 52.7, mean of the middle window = 44.4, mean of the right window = 44.4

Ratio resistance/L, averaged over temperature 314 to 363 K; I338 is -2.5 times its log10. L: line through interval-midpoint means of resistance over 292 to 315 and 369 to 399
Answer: 0.01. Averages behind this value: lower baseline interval 52.7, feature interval 48.5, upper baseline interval 43.5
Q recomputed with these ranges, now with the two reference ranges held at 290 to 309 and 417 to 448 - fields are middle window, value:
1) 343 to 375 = 0.11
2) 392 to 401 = 0.16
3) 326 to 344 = 0.06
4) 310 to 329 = 0.01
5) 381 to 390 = 0.11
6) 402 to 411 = 0.10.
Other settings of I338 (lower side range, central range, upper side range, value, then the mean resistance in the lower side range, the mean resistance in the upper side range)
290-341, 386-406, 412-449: 0.12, 51.5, 46.3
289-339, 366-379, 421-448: 0.12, 51.8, 46.9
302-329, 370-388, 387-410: 0.02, 52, 42.9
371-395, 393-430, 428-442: 0.04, 43.8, 46.9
